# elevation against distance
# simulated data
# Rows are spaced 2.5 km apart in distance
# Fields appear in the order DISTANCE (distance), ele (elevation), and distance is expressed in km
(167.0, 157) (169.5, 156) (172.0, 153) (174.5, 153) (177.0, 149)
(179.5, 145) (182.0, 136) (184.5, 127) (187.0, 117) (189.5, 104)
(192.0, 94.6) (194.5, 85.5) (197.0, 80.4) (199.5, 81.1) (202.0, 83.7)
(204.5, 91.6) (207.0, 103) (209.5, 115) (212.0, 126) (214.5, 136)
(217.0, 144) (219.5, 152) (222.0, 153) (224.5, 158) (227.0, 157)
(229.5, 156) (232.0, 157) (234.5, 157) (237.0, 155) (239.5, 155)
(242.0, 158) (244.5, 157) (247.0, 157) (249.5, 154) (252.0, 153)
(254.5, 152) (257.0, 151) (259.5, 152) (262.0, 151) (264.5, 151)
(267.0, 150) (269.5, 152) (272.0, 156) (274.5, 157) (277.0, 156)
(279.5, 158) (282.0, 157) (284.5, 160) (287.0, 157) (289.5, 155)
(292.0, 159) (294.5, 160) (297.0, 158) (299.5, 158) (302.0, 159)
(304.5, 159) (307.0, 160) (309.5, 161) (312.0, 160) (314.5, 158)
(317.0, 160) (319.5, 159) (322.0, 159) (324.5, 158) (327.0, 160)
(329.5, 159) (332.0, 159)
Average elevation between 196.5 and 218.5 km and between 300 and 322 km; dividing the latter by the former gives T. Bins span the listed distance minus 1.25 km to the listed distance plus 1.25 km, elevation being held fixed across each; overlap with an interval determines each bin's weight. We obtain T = 1.47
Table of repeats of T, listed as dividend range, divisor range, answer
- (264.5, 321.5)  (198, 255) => 1.13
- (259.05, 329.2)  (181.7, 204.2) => 1.59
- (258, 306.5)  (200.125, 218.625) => 1.37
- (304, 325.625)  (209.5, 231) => 1.09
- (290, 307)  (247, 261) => 1.04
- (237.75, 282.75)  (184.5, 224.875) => 1.36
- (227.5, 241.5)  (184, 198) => 1.56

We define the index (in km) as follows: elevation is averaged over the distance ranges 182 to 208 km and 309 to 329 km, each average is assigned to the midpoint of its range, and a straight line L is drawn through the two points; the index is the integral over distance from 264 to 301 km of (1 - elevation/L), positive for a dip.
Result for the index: -3.9 km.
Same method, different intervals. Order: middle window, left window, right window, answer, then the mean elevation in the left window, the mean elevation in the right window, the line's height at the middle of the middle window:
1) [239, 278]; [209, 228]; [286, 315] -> -0.76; 144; 159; 151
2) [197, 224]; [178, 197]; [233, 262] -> 2.59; 114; 154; 129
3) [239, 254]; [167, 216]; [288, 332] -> -1.97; 119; 159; 137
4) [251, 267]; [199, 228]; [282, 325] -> -1.01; 126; 159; 143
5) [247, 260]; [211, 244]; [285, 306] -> 0.10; 151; 158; 154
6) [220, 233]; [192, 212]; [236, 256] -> -2.87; 93.8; 155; 128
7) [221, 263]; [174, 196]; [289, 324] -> -4.74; 122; 159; 139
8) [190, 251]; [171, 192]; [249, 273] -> 4.84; 133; 152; 142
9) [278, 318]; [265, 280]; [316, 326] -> -0.46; 154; 159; 157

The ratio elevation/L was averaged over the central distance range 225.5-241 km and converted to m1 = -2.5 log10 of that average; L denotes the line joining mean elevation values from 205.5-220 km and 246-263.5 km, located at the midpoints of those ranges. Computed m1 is -0.12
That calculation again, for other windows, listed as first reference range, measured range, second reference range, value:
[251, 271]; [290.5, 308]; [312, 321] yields -0.01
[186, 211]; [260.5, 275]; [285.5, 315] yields -0.10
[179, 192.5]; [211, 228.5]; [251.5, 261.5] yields -0.09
